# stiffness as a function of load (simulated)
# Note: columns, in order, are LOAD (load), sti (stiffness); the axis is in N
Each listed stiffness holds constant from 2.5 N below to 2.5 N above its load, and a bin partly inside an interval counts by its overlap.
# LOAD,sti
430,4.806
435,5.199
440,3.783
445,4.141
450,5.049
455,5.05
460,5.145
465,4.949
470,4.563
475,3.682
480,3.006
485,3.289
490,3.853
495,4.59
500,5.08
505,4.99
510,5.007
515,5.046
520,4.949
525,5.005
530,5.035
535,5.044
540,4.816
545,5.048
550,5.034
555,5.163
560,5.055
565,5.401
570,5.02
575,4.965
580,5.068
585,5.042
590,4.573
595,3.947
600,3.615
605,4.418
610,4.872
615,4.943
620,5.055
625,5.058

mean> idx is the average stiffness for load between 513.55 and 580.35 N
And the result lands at 5.05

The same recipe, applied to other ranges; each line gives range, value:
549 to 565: 5.14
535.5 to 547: 4.95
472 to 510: 4.14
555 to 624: 4.79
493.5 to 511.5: 4.93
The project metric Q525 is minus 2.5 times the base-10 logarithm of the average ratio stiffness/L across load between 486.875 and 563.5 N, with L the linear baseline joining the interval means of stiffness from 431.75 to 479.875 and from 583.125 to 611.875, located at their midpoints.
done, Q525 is -0.10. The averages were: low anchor 4.54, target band 4.91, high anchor 4.39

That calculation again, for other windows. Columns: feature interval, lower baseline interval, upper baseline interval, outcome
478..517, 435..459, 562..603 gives 0.07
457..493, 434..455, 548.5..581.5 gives 0.15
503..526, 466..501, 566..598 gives -0.18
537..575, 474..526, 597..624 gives -0.13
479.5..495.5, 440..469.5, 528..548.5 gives 0.31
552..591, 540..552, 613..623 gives -0.01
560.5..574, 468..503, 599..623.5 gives -0.16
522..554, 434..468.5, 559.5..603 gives -0.06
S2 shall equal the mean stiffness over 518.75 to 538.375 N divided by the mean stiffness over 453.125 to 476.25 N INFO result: 1.06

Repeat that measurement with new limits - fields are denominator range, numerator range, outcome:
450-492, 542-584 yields 1.20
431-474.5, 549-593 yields 1.07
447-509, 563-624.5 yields 1.07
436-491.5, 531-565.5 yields 1.19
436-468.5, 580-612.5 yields 0.95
